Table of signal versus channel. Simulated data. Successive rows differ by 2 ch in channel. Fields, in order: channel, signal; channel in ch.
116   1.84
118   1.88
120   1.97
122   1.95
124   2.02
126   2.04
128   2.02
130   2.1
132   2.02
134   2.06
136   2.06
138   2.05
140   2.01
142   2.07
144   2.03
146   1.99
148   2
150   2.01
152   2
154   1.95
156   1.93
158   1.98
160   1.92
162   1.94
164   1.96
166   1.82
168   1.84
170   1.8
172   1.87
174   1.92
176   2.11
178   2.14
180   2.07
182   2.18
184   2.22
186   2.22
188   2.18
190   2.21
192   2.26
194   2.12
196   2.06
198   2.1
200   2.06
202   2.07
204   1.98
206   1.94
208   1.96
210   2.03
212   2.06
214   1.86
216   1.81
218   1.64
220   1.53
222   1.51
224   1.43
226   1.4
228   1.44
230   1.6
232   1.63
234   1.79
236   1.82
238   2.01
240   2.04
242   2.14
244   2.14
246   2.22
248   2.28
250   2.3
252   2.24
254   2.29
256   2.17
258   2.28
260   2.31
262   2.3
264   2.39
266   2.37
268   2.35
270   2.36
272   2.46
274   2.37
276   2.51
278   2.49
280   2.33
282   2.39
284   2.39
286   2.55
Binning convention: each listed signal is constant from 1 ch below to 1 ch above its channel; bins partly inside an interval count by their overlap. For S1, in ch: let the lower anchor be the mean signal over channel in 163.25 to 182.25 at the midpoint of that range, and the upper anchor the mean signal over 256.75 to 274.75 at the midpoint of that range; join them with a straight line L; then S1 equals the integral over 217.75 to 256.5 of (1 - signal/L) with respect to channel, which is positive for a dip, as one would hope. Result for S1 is 6.2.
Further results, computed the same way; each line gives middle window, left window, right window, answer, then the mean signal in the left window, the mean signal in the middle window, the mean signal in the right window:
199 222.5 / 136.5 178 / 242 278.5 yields 2.9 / 1.97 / 1.88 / 2.32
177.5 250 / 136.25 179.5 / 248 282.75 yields 7.0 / 1.97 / 1.95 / 2.35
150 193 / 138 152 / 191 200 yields 1.1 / 2.02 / 2.02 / 2.13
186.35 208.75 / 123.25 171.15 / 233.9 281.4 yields 0.2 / 1.98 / 2.09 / 2.26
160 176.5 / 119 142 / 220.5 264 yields 0.9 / 2.03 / 1.9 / 1.97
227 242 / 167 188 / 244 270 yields 2.9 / 2.04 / 1.79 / 2.29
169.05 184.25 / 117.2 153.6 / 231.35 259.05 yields 0.1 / 2.02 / 2.03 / 2.1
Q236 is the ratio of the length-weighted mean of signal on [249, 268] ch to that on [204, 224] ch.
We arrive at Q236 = 1.27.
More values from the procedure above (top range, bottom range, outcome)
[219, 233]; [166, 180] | 0.77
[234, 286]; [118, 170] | 1.15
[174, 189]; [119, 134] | 1.06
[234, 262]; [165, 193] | 1.05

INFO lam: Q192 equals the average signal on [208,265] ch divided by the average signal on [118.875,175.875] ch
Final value 1.0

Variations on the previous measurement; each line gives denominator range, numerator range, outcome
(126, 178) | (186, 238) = 0.94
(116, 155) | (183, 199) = 1.08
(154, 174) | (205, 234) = 0.90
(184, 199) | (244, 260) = 1.04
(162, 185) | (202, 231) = 0.87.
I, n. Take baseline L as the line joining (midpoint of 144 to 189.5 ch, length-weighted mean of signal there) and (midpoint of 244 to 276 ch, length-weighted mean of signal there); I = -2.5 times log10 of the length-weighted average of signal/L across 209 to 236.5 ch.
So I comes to 0.29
